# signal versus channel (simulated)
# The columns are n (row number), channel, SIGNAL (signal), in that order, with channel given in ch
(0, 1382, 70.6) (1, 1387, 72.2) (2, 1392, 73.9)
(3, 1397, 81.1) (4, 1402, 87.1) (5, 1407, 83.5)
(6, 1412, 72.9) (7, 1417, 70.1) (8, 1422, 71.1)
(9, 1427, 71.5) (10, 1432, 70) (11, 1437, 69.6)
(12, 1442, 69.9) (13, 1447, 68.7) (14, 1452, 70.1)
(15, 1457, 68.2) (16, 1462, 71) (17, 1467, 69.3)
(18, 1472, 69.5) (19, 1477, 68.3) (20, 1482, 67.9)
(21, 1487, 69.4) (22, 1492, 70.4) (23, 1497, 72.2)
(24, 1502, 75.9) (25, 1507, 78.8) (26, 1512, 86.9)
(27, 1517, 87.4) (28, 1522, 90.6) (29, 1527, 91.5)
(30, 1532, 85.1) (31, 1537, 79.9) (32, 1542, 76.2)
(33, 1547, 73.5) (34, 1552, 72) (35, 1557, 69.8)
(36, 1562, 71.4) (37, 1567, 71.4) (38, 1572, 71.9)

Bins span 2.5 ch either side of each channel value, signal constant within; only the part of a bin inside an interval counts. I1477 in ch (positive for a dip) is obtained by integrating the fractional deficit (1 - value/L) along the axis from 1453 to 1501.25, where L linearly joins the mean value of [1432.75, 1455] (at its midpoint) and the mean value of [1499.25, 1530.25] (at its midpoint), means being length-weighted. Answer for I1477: 4.4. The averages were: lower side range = 69.6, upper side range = 85.1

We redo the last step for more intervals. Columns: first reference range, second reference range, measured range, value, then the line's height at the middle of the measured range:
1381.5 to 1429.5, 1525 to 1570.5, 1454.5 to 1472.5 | 1.5 ch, 76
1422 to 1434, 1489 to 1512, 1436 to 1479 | 2.0 ch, 72.8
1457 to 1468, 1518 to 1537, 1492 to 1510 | 1.2 ch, 80.4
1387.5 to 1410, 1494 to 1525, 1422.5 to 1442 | 2.5 ch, 80.9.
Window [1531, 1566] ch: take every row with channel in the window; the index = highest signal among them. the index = 85.1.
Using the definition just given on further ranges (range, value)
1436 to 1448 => 69.9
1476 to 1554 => 91.5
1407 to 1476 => 83.5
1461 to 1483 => 71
